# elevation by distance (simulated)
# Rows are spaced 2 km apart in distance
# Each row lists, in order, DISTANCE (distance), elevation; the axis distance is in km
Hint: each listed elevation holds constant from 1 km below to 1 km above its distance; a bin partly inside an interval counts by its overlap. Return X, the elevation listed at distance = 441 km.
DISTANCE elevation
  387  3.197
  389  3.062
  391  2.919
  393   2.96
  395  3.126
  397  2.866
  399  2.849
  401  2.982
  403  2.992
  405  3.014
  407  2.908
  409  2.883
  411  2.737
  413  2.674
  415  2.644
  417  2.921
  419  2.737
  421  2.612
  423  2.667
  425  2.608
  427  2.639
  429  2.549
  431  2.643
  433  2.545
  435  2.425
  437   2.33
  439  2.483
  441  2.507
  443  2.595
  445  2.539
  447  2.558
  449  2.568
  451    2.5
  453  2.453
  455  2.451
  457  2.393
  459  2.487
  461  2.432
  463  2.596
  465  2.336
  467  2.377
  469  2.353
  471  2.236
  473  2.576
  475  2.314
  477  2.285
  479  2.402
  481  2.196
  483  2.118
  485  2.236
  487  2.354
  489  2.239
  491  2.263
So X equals 2.507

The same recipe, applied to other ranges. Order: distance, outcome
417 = 2.921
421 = 2.612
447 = 2.558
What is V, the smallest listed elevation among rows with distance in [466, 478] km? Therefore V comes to 2.236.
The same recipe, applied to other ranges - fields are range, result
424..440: 2.33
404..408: 2.908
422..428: 2.608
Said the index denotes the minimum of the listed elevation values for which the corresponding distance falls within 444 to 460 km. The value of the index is 2.393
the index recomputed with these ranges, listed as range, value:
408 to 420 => 2.644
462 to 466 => 2.336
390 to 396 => 2.919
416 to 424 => 2.612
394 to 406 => 2.849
